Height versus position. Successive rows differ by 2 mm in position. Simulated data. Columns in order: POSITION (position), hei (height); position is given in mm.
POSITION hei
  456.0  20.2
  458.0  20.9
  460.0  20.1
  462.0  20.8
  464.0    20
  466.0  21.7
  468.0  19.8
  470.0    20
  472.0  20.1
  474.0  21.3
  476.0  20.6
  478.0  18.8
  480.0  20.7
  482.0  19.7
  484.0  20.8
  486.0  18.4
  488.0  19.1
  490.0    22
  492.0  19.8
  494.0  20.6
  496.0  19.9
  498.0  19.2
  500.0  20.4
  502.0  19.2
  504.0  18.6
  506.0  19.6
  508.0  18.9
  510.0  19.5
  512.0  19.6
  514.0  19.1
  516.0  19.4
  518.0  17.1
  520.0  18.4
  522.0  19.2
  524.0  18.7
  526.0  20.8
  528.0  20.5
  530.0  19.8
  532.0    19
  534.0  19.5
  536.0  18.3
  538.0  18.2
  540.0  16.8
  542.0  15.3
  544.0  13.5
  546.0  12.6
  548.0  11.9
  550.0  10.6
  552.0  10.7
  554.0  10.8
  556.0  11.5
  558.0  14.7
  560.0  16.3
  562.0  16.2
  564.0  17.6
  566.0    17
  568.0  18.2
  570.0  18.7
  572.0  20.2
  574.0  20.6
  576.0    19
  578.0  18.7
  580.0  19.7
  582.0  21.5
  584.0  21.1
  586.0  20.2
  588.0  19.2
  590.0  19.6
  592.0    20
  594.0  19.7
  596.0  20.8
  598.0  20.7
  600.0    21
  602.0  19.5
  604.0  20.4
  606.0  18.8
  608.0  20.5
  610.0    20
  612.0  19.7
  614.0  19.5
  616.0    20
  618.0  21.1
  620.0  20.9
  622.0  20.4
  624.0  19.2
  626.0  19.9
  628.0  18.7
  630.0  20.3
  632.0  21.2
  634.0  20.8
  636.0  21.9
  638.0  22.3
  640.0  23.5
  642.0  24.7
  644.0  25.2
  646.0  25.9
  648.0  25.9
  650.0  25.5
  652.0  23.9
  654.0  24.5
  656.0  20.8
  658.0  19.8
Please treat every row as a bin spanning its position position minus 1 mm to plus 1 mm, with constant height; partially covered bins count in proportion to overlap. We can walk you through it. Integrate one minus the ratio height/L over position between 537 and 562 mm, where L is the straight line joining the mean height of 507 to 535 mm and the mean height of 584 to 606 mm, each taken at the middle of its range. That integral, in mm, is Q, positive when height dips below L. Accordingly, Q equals 7.5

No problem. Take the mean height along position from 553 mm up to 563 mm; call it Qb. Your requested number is 13.9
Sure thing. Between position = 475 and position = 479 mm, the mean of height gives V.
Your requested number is 19.7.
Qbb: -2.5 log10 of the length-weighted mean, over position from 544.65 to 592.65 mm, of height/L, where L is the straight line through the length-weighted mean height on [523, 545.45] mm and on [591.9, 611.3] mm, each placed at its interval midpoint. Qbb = 0.14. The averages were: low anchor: 18.1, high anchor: 20.1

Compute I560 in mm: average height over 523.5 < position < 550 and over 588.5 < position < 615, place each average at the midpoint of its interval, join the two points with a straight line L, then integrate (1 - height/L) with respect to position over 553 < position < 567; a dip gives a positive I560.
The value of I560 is 2.51 mm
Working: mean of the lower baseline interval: 17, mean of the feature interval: 14.9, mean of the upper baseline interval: 20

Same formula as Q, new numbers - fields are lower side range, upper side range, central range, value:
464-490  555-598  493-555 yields 5.96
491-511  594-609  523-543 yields 1.09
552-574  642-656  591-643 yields 2.19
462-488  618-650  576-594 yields 1.33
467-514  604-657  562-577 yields 1.66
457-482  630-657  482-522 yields 2.83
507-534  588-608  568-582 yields 0.19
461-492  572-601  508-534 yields 1.21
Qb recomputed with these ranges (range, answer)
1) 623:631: 19.5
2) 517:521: 17.8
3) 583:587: 20.6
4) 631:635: 21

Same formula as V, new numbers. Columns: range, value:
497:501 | 19.8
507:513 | 19.3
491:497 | 20.1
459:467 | 20.7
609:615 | 19.7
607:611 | 20.2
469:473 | 20.1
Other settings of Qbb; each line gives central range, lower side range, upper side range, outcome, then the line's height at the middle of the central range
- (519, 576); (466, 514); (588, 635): 0.20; 20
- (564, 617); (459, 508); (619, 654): 0.10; 21.7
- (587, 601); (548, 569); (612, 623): -0.13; 17.9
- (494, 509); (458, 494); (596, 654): 0.05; 20.5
